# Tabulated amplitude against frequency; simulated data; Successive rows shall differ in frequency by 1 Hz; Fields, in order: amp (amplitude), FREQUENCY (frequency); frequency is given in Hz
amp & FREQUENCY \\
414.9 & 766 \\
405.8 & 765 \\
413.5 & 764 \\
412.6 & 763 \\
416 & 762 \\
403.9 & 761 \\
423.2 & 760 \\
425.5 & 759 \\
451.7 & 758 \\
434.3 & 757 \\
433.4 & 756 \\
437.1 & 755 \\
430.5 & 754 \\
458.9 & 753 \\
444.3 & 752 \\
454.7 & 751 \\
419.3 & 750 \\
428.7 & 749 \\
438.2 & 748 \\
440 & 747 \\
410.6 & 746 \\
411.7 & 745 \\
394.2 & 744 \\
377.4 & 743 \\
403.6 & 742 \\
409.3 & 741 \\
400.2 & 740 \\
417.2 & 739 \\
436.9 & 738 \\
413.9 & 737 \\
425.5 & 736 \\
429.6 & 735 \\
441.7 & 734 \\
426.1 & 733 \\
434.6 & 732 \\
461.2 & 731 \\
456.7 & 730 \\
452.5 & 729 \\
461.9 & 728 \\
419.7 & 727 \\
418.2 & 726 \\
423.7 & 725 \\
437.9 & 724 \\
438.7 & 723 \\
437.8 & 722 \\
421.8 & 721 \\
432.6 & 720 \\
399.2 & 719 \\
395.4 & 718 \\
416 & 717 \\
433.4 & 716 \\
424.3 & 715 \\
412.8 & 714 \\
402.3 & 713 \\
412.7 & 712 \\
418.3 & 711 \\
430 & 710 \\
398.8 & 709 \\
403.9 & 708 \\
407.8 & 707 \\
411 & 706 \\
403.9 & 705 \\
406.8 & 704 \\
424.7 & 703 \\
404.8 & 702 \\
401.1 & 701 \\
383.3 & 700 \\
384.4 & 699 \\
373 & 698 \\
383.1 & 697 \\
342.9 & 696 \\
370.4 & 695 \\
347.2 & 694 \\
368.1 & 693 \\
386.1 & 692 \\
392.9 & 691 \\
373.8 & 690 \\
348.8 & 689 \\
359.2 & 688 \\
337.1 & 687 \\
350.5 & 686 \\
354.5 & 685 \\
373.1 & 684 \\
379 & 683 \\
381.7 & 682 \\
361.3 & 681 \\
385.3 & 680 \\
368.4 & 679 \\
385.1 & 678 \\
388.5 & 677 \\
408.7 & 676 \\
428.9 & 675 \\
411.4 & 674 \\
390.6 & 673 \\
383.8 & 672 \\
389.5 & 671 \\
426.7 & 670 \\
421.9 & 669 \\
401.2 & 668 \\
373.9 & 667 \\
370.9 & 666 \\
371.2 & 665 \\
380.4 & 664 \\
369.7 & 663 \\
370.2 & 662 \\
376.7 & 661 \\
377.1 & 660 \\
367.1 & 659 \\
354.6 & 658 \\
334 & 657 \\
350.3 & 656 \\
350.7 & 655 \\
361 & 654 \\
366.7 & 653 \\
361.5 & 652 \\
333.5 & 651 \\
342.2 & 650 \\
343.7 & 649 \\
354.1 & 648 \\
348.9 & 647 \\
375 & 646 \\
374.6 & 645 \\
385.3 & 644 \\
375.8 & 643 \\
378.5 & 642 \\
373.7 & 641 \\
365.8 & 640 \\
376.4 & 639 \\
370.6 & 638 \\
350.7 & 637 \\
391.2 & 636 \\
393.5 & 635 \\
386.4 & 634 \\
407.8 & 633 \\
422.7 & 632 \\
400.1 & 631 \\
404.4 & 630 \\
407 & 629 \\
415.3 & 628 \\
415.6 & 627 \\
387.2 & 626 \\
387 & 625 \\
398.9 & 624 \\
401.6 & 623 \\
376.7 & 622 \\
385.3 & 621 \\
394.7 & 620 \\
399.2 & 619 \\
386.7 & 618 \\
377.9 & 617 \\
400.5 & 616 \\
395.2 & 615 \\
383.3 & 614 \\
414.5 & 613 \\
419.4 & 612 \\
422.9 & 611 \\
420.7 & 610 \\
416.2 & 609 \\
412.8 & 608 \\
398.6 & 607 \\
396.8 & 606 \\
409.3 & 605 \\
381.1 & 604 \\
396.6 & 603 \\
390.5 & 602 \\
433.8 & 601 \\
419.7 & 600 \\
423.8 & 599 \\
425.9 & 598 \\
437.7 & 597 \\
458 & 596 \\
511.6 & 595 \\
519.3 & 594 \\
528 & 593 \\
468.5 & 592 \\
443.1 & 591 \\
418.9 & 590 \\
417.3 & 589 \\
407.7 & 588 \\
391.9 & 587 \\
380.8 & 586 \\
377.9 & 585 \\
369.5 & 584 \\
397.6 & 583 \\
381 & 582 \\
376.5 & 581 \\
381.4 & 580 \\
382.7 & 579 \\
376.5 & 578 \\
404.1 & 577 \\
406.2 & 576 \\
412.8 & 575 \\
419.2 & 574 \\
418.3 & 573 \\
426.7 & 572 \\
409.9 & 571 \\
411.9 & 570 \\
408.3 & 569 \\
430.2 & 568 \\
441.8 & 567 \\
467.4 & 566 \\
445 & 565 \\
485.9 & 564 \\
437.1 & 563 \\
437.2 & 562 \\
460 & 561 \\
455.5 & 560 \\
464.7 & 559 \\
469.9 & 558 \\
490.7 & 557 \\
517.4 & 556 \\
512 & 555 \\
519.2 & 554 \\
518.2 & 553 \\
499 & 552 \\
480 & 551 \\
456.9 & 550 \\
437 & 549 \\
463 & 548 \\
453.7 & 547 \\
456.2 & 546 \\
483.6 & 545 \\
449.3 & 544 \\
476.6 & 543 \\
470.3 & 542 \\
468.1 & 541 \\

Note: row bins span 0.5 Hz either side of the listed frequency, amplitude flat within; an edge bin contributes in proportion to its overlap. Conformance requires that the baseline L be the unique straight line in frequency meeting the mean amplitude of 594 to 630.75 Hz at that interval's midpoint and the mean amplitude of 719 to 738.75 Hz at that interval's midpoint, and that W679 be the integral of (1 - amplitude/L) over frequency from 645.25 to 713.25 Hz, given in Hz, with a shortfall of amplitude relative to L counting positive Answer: 7.16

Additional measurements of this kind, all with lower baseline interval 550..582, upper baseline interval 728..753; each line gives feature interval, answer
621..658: 5.1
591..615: 0.6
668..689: 2.4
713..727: 0.3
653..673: 2.7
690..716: 2.1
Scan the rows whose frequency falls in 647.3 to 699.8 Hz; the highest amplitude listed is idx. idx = 428.9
